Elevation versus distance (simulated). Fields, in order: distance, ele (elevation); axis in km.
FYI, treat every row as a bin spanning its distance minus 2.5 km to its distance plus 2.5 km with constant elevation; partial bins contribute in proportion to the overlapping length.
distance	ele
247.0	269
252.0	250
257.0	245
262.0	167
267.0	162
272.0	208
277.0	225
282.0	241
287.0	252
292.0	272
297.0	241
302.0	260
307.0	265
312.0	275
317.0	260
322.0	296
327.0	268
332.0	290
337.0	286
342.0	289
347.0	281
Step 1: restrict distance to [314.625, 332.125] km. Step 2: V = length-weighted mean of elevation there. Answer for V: 277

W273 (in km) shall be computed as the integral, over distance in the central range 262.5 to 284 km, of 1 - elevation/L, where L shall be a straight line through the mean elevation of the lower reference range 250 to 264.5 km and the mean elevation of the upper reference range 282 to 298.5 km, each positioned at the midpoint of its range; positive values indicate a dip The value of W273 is 2.9 km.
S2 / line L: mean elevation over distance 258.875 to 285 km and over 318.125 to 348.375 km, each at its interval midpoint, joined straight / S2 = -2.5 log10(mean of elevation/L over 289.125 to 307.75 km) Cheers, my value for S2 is -0.09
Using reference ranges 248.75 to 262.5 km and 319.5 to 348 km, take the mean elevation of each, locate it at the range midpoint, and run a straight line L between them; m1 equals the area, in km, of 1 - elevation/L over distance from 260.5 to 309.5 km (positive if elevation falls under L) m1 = 4.24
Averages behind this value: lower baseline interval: 231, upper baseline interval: 285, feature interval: 231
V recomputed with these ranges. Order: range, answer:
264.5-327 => 247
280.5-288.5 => 246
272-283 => 226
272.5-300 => 244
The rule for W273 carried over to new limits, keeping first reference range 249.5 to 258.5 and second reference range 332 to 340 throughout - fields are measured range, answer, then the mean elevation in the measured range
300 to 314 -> 0.3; 267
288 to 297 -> 0.2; 260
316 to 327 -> 0.1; 278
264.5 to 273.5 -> 2.6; 182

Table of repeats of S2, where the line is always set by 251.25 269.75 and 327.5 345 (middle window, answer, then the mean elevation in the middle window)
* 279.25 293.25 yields -0.10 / 253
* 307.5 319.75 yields -0.03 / 268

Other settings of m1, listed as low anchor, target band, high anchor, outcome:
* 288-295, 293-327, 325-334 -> 0.7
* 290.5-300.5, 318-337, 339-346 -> -0.4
